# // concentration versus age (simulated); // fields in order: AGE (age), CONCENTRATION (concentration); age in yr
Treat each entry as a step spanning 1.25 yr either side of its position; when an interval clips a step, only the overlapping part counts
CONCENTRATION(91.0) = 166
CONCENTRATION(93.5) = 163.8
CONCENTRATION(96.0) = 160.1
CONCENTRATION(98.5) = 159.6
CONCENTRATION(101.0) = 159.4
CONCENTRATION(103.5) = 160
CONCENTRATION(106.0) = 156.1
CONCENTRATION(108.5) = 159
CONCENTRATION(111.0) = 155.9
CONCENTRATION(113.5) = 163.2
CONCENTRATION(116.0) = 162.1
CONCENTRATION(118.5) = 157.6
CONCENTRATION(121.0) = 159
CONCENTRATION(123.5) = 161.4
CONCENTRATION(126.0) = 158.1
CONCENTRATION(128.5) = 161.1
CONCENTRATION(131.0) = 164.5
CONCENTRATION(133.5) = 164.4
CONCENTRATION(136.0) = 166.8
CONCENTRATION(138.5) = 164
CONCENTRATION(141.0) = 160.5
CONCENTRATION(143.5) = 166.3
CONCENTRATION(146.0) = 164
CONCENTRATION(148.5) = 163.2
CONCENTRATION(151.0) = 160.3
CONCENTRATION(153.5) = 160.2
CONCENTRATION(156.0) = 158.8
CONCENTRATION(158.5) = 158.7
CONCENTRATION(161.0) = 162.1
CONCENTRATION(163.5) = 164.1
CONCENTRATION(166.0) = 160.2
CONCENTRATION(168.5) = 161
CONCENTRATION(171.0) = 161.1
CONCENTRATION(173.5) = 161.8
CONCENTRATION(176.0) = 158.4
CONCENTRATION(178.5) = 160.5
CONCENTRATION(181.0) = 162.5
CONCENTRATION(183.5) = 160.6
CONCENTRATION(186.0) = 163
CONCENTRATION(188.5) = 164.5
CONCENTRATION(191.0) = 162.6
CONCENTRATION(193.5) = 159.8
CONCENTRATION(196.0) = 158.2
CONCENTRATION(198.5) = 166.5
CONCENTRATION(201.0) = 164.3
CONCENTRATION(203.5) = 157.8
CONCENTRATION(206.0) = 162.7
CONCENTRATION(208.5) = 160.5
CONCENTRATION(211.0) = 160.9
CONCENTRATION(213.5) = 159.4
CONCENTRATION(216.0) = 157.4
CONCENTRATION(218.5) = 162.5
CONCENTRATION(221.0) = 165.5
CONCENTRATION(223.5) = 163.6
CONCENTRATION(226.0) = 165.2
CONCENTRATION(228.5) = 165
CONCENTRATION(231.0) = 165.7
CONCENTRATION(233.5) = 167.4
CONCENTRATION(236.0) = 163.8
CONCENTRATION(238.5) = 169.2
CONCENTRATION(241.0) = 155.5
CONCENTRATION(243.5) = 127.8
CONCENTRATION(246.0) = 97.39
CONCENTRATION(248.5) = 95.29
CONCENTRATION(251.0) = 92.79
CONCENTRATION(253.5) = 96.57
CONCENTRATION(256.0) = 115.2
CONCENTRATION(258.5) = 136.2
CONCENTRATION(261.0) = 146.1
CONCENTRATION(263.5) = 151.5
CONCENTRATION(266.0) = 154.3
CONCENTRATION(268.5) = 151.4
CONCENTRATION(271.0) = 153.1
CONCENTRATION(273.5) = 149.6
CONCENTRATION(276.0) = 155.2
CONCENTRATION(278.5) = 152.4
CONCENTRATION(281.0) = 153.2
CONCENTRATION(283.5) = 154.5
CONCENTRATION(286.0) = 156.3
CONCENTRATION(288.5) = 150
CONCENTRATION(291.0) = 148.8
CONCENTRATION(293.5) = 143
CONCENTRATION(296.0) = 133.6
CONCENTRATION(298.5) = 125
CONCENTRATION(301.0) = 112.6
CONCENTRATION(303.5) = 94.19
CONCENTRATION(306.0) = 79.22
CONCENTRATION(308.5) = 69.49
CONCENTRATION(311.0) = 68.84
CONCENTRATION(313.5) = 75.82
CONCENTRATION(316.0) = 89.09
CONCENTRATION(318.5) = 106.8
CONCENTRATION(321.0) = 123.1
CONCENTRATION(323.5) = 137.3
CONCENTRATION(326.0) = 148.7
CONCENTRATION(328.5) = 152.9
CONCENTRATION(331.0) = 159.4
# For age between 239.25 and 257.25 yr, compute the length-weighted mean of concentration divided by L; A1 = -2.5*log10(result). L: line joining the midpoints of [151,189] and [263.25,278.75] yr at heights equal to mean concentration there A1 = 0.34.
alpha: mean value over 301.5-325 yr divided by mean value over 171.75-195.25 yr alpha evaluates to 0.59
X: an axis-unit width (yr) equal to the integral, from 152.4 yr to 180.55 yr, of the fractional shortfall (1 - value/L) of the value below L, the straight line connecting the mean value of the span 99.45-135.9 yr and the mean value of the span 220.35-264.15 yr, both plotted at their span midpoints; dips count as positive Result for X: -1.5 yr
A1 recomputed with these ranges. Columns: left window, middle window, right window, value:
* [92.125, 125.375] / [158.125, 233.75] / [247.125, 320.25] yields -0.14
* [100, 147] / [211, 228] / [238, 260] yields -0.25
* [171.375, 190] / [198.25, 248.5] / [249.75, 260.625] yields -0.17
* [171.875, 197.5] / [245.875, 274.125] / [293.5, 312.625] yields -0.07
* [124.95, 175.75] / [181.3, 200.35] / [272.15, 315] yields -0.07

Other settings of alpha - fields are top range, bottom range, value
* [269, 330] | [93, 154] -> 0.79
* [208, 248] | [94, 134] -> 0.97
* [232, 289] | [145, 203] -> 0.87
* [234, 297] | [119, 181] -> 0.87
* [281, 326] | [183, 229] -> 0.73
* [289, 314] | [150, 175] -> 0.67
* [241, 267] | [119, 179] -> 0.76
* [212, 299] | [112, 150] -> 0.90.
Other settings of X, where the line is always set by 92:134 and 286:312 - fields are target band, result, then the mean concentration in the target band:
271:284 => -3.5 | 153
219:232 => -3.1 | 165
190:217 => -4.4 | 161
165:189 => -2.8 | 161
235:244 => -1.8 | 156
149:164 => -1.1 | 161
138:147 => -0.6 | 164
